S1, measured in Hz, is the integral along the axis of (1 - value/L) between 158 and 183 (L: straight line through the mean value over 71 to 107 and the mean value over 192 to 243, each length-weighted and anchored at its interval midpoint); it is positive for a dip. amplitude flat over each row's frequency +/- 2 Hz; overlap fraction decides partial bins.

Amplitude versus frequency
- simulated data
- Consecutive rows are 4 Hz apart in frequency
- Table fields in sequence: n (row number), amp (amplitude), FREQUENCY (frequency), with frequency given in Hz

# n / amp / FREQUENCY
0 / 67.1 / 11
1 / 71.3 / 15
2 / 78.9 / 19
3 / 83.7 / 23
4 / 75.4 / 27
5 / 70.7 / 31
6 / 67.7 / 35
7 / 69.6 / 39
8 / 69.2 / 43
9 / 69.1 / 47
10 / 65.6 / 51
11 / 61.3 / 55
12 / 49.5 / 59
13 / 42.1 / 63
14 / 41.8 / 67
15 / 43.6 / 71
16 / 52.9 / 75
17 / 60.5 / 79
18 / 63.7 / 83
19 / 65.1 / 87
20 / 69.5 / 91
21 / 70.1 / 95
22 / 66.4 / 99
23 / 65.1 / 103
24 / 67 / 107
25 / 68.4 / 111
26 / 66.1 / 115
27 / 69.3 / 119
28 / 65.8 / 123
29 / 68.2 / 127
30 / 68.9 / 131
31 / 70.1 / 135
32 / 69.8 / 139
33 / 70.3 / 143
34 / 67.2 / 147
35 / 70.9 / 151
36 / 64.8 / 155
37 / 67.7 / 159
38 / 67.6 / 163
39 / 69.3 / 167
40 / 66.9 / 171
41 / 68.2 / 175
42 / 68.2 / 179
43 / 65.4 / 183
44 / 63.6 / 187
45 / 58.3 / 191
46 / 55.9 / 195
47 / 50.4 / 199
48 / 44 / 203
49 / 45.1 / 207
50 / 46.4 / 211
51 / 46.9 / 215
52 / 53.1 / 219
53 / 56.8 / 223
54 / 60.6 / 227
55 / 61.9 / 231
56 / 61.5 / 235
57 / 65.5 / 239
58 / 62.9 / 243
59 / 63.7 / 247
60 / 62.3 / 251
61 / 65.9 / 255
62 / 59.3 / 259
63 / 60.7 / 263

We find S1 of -4.4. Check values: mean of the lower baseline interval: 63.2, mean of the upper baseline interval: 54.4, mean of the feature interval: 67.8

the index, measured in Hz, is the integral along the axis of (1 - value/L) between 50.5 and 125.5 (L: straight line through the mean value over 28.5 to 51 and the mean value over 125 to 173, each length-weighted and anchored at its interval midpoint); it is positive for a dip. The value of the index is 8.8 Hz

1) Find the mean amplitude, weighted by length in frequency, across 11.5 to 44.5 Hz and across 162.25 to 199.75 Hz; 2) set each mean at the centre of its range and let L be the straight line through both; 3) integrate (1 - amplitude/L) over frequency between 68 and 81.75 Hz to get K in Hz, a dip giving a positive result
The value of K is 3.5 Hz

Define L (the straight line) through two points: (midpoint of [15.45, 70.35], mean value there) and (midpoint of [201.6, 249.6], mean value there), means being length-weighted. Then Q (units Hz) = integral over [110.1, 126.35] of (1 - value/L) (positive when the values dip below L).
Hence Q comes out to -1.7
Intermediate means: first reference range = 64.6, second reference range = 55.9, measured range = 67.4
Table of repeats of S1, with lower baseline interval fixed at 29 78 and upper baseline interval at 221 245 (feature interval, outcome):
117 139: -3.21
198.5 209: 2.60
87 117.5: -4.09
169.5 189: -1.86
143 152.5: -1.43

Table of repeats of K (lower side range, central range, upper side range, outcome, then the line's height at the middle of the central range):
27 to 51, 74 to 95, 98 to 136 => 1.5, 68.3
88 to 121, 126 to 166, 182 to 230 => -4.3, 62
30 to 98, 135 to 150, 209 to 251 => -2.5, 59.5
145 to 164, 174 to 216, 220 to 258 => 6.1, 64.9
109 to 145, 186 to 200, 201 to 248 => 0.6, 59.7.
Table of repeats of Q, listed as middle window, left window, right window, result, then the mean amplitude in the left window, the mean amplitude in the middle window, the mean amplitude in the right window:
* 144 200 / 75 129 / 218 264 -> -1.08 Hz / 66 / 65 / 61.4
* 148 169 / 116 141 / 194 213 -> -2.69 Hz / 68.6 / 68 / 48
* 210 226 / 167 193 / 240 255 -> 3.15 Hz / 65.4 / 51.7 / 63.5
